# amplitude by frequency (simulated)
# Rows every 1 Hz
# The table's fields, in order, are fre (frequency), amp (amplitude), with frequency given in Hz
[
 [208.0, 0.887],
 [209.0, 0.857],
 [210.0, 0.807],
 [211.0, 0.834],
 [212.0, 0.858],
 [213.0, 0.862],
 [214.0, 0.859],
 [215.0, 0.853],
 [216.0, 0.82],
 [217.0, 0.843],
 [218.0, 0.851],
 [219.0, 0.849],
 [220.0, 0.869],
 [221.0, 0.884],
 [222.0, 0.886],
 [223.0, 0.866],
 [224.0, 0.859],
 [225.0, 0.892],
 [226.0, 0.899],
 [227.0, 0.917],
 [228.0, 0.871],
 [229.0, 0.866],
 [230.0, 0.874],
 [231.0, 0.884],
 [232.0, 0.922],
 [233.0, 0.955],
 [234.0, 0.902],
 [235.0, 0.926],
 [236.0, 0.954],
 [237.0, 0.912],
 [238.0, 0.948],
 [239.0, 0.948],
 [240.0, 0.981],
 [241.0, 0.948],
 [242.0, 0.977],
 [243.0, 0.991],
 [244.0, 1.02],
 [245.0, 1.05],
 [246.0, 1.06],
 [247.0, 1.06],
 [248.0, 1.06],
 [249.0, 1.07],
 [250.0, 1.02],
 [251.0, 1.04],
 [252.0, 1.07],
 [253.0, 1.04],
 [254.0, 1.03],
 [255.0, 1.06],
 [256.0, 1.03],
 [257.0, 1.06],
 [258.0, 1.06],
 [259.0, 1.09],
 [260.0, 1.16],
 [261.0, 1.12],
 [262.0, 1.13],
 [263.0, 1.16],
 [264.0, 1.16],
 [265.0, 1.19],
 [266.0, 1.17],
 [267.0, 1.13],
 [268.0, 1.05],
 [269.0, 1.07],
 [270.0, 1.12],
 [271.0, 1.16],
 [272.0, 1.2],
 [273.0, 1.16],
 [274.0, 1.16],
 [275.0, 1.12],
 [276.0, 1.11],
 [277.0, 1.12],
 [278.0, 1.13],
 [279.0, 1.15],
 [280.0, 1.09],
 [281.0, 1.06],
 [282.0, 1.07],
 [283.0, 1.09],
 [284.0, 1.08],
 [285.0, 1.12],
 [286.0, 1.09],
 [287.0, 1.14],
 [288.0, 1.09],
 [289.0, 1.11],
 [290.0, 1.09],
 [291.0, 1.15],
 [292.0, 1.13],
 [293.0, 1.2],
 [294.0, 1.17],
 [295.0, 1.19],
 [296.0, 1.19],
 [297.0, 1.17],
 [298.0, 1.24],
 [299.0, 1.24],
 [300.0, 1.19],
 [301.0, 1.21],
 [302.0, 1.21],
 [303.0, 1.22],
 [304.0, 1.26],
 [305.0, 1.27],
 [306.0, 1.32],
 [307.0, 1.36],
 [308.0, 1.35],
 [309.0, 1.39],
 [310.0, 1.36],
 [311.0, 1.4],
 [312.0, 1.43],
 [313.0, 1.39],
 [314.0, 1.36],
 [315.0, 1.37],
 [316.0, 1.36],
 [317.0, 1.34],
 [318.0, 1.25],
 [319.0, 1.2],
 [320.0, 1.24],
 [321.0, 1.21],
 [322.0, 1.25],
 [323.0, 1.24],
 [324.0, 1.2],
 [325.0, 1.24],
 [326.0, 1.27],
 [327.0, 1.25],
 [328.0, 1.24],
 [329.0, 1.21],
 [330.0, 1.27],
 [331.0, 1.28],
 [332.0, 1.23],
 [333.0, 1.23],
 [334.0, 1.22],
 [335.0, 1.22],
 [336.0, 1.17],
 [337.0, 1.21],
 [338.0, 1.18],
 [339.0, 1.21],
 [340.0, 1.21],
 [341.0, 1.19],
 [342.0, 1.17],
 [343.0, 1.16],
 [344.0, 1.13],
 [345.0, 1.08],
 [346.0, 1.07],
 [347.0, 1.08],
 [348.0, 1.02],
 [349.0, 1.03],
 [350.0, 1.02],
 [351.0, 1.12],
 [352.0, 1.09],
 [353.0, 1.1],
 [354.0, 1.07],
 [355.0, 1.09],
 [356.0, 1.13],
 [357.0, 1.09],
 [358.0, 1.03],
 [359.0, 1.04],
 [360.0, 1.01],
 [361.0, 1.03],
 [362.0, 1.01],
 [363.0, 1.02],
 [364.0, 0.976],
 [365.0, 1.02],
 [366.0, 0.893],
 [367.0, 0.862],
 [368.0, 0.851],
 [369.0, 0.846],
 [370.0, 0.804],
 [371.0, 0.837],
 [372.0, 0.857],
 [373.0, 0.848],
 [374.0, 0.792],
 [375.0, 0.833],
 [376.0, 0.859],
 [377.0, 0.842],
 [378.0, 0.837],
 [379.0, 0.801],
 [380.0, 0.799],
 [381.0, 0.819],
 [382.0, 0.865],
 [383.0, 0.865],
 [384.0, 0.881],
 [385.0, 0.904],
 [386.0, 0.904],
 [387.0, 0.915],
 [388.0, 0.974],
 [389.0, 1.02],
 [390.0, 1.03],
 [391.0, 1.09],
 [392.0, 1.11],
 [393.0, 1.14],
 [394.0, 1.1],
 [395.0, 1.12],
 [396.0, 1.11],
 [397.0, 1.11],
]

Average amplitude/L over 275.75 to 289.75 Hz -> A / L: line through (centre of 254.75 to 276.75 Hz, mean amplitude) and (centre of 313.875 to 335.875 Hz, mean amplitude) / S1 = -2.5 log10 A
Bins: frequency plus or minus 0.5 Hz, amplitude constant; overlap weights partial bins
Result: 0.055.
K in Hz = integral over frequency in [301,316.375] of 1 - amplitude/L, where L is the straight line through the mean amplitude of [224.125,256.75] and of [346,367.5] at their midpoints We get -4.9 Hz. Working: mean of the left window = 0.974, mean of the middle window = 1.33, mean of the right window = 1.04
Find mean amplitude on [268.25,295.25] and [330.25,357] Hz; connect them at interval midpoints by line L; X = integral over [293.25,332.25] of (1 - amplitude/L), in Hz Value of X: -4.7 Hz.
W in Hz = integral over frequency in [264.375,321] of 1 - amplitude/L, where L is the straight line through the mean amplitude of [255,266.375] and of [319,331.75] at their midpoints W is -1.0 Hz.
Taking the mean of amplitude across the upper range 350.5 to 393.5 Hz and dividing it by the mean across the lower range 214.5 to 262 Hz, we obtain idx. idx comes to 0.99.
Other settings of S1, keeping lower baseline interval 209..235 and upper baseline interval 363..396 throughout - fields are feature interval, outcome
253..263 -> -0.223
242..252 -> -0.181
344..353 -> -0.175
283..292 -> -0.236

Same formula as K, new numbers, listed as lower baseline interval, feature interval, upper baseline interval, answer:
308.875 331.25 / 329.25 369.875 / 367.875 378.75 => -2.0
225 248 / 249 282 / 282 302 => -1.6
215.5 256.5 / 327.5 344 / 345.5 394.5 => -4.3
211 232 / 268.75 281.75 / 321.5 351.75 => -1.5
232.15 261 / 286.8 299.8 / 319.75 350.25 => -0.7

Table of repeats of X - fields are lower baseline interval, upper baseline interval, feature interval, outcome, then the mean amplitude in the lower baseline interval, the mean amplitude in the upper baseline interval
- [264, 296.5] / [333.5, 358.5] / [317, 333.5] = -1.7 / 1.13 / 1.12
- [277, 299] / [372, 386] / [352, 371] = -1.9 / 1.13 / 0.845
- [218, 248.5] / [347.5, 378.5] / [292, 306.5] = -4.1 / 0.933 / 0.963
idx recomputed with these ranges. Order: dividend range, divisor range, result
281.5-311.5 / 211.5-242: 1.35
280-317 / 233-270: 1.17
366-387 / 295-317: 0.65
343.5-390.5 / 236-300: 0.87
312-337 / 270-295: 1.12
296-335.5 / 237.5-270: 1.20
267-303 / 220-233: 1.29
